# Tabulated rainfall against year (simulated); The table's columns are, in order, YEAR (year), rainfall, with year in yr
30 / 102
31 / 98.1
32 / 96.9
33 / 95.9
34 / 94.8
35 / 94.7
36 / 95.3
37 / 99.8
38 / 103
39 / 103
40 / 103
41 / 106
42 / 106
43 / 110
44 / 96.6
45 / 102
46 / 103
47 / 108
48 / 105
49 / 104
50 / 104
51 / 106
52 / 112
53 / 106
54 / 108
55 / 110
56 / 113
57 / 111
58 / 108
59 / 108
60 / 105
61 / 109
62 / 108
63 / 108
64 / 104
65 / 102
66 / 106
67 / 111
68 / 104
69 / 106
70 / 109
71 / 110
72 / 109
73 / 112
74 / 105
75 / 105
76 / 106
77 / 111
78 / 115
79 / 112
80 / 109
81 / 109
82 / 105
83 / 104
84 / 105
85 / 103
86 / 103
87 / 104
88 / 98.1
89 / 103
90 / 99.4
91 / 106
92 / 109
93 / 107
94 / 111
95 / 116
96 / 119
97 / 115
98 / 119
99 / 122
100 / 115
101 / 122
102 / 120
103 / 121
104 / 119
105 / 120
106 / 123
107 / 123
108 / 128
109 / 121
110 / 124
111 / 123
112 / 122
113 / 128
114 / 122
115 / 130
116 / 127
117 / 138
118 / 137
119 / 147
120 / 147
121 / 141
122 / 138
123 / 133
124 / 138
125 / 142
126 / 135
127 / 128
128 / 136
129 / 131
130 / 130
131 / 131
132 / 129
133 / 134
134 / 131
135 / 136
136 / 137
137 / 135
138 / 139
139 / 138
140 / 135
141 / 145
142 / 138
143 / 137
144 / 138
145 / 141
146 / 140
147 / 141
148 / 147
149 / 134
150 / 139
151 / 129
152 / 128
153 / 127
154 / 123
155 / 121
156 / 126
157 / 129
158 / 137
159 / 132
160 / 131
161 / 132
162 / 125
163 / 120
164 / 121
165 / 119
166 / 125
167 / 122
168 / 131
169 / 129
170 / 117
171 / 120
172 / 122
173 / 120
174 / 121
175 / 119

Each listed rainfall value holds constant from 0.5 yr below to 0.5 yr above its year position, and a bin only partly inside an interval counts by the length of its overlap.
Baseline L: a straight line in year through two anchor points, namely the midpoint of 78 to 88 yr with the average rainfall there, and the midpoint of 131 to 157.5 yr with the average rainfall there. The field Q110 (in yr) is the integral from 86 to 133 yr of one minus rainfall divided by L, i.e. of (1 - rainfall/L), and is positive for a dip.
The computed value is -2.06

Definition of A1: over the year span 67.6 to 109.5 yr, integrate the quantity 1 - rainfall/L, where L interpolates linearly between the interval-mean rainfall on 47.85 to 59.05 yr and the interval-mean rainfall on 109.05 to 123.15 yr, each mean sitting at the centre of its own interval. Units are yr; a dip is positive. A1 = 3.5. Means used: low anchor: 108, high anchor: 132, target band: 112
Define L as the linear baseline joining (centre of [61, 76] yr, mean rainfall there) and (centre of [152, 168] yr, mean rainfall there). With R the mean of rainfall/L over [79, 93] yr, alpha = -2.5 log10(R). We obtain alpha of 0.06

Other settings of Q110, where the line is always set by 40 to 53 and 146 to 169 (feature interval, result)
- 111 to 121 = -1.06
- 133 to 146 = -1.25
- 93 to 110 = -0.33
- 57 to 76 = 0.39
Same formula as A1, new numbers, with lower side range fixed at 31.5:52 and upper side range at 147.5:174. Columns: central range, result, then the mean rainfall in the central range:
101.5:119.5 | -1.5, 126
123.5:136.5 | -1.4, 134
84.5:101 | 0.5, 110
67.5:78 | 0.1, 108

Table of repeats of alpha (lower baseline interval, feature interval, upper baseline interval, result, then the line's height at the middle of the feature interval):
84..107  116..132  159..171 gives -0.16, 118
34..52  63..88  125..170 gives 0.05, 112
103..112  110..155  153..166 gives -0.08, 124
